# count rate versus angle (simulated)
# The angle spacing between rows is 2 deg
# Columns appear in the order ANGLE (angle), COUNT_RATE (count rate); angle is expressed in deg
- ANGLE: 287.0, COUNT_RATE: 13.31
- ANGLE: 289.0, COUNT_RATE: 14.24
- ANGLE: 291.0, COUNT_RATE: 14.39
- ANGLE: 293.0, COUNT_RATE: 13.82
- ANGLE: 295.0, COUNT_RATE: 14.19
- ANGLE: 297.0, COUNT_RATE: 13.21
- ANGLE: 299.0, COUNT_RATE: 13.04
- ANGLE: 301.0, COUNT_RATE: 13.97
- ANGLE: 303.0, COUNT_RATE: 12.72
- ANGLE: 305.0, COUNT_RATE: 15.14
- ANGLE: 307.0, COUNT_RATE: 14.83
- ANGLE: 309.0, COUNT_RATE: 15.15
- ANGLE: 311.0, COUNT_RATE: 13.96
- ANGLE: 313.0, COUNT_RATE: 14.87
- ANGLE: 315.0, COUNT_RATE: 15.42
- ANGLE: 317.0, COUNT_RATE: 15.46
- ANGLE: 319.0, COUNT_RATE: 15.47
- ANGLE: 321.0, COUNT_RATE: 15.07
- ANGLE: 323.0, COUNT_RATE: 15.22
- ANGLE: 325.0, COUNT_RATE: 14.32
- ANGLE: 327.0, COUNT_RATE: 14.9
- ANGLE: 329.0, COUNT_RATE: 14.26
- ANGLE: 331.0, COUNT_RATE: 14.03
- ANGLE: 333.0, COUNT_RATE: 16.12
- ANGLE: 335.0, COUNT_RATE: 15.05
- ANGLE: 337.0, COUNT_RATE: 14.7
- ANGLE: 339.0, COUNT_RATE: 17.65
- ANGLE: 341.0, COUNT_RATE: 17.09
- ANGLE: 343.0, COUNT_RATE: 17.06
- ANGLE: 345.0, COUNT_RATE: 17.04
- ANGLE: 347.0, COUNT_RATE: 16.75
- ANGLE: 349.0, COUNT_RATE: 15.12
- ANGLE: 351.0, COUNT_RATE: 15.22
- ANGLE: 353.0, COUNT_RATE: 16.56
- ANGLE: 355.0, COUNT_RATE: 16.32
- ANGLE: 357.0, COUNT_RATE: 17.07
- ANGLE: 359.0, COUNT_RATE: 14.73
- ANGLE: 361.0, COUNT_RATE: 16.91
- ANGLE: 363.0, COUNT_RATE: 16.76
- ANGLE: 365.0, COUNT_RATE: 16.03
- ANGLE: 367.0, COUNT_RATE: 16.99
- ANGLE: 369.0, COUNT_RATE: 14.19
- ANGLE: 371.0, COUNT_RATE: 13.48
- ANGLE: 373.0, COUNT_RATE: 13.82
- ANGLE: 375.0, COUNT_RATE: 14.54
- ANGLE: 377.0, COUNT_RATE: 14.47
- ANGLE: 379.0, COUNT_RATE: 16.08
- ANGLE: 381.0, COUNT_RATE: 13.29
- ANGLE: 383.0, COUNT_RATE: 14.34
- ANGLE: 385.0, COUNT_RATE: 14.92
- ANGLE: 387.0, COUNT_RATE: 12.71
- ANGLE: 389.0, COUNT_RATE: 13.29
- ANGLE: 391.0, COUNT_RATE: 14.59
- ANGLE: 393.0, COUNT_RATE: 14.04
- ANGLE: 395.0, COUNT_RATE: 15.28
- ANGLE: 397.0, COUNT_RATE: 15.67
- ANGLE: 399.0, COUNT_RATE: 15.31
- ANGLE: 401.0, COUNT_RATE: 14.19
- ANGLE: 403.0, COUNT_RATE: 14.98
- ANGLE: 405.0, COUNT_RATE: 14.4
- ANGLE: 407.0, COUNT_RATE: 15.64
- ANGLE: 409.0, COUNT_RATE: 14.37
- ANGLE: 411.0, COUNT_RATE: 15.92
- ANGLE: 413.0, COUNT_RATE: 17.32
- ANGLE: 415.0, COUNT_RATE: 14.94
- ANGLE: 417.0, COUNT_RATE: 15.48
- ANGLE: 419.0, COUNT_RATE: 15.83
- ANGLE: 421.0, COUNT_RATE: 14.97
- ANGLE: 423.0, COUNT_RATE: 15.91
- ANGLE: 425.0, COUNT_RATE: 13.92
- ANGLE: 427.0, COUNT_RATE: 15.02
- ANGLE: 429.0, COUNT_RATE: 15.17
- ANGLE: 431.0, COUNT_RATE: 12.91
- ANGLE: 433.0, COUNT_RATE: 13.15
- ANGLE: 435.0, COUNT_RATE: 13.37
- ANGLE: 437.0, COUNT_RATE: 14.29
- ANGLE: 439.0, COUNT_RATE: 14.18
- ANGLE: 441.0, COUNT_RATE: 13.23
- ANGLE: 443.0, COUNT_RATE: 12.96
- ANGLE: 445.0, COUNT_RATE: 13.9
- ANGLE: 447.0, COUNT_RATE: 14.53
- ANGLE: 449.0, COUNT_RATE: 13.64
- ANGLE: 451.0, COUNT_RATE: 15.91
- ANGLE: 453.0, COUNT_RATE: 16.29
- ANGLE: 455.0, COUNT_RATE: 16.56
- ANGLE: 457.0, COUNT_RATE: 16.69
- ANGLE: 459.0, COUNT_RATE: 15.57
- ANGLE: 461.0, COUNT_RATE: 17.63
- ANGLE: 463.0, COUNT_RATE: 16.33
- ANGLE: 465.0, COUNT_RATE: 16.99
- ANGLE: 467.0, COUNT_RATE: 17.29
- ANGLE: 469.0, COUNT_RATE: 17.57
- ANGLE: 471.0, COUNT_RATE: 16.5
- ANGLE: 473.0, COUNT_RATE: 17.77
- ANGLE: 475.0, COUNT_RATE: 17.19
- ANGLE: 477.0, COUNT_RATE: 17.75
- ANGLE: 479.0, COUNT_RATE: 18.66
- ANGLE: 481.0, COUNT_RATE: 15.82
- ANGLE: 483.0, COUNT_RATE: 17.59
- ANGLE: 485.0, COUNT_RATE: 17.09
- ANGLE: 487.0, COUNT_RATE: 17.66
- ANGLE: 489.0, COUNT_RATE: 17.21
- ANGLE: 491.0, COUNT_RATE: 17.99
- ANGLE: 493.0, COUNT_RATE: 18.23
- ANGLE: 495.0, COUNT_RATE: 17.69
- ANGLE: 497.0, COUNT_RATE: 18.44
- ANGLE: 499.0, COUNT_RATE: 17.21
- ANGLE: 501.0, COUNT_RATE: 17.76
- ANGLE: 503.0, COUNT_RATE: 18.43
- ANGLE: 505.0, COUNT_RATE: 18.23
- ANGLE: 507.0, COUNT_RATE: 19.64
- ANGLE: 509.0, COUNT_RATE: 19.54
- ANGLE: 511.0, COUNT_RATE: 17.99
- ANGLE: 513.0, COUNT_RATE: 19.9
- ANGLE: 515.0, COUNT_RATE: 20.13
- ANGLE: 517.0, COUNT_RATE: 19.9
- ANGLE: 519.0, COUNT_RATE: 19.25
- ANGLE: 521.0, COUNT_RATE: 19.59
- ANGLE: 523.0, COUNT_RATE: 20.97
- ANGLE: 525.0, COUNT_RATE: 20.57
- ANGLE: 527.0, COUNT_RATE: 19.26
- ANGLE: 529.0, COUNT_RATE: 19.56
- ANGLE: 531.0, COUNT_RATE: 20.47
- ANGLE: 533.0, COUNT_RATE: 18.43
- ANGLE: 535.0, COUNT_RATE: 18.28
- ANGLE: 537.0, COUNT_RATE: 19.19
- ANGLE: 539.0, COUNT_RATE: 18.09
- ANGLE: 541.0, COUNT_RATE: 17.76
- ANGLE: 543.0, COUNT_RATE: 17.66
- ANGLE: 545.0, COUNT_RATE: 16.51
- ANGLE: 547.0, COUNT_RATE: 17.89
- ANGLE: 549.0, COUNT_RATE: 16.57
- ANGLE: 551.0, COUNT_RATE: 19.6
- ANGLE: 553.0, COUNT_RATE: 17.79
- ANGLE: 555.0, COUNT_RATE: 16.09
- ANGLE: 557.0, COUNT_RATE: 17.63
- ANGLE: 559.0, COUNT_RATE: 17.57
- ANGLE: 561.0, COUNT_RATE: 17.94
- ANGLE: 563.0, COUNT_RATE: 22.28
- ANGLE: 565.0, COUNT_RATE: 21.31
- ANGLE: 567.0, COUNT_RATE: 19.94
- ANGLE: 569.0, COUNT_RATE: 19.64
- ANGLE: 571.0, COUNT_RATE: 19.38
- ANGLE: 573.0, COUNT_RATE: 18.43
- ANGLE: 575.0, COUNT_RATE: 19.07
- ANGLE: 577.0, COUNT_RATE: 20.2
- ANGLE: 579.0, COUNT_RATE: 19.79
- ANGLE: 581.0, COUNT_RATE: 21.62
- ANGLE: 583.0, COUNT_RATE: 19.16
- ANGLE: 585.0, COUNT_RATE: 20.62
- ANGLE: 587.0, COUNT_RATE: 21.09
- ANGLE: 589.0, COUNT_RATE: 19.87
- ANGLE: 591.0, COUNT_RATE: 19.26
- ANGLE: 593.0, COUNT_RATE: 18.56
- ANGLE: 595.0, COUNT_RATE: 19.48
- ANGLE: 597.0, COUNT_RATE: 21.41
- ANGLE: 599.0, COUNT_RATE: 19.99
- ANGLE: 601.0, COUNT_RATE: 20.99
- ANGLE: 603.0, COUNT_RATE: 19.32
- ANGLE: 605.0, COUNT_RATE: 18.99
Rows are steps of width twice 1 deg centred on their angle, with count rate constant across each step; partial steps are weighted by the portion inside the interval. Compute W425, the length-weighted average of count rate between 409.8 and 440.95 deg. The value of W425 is 14.8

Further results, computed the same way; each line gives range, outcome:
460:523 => 18.1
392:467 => 15.1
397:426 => 15.2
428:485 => 15.7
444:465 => 15.8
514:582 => 19.1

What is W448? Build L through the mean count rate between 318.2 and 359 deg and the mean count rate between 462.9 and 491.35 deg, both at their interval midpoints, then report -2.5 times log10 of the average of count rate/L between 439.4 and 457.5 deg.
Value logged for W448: 0.15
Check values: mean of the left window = 15.7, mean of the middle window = 14.8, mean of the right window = 17.3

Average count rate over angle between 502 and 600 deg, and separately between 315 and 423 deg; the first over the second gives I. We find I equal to 1.26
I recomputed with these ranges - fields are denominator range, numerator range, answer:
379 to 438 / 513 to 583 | 1.30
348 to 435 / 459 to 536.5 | 1.22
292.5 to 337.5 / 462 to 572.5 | 1.26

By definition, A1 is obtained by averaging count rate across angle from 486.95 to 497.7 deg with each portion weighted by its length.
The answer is 17.9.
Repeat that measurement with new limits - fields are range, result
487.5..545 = 18.8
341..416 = 15.3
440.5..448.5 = 13.7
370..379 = 14.3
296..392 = 15.1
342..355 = 16.3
